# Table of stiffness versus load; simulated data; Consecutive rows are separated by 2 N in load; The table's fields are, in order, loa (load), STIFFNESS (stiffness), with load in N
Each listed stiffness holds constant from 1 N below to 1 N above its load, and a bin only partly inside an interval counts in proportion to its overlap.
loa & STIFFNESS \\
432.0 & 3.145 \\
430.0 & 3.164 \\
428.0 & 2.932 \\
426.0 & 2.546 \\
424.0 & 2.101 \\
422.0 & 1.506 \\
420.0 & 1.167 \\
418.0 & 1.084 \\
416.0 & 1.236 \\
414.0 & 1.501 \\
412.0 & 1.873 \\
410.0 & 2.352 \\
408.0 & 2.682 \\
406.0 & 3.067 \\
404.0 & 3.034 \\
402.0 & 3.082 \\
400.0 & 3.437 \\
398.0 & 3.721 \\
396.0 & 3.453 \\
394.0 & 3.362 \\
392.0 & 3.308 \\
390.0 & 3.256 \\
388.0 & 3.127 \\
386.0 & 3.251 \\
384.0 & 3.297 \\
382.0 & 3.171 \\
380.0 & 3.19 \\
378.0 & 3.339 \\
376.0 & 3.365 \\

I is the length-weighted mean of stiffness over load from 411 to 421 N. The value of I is 1.37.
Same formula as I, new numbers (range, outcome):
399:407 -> 3.16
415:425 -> 1.42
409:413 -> 2.11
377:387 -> 3.25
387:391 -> 3.19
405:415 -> 2.29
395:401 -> 3.54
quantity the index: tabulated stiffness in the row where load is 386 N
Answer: 3.251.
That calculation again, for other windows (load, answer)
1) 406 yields 3.067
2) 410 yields 2.352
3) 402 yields 3.082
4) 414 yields 1.501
